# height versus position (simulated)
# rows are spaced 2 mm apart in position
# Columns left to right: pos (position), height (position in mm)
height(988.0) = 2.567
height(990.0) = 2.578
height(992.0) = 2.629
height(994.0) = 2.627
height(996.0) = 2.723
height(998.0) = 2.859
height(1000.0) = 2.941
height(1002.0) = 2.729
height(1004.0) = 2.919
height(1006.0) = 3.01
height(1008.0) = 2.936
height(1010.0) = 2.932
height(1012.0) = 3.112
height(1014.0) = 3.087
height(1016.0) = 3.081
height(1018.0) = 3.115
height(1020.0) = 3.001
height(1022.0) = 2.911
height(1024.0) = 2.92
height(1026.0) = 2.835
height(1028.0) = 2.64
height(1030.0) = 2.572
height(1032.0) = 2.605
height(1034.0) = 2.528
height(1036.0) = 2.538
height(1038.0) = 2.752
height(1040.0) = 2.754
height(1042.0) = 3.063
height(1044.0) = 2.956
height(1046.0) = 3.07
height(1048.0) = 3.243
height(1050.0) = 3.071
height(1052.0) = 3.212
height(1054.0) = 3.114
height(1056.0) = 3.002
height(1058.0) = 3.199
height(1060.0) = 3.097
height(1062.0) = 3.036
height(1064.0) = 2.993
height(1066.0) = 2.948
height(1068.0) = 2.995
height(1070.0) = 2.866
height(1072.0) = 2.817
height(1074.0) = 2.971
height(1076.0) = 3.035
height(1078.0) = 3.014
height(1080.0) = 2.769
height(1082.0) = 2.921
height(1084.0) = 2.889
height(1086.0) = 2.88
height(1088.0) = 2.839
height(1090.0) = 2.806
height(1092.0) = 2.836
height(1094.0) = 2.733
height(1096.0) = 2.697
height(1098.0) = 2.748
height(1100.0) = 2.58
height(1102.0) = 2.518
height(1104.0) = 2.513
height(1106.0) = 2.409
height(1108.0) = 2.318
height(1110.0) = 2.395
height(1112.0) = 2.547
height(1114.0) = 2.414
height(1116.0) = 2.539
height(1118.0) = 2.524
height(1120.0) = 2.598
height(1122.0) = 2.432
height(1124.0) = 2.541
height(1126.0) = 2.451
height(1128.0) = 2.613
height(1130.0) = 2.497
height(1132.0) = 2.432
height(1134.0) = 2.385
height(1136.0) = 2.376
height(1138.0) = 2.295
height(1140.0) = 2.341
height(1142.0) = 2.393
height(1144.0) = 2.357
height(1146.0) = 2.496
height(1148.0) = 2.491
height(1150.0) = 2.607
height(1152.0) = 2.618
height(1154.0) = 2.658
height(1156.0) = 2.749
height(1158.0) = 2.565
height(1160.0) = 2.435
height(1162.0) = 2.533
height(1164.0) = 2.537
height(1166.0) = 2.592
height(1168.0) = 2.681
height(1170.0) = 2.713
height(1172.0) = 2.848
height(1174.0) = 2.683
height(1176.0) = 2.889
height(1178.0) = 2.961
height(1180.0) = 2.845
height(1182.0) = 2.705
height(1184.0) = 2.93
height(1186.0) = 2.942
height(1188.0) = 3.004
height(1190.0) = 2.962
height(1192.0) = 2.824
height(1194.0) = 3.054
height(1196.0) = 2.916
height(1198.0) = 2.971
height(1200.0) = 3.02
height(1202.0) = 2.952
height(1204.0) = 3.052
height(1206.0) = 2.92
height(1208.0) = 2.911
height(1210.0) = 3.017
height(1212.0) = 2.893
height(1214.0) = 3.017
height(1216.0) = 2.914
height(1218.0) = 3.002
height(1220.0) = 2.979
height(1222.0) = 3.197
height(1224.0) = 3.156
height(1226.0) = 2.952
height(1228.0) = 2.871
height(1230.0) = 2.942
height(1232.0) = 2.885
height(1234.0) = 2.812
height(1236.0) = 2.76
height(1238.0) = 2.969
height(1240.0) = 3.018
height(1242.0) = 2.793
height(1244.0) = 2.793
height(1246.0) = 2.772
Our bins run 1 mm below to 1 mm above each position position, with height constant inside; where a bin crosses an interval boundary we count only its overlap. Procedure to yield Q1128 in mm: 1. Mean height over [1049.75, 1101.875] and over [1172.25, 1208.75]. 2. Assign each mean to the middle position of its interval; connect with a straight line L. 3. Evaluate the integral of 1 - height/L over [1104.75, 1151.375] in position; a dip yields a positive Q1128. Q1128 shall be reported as 7.4 mm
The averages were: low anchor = 2.92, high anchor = 2.92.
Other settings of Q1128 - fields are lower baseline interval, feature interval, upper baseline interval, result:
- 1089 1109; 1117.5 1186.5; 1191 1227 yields 5.1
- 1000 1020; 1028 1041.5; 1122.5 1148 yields 1.1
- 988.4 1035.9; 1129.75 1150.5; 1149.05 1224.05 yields 3.1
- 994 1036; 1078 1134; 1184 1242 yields 5.6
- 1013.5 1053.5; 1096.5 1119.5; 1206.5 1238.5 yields 3.3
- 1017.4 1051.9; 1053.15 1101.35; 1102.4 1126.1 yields -4.5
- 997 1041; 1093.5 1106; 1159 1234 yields 1.1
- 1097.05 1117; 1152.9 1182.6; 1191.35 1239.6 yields 0.7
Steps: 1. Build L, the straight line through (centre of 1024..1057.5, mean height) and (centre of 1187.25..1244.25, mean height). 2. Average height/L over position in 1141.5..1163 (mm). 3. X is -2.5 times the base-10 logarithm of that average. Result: 0.15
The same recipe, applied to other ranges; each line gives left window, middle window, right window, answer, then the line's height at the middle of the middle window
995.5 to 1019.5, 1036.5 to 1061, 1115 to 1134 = -0.09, 2.8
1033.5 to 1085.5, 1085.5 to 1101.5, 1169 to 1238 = 0.08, 2.95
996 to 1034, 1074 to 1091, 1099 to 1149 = -0.11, 2.62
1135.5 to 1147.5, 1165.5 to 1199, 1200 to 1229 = -0.05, 2.72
